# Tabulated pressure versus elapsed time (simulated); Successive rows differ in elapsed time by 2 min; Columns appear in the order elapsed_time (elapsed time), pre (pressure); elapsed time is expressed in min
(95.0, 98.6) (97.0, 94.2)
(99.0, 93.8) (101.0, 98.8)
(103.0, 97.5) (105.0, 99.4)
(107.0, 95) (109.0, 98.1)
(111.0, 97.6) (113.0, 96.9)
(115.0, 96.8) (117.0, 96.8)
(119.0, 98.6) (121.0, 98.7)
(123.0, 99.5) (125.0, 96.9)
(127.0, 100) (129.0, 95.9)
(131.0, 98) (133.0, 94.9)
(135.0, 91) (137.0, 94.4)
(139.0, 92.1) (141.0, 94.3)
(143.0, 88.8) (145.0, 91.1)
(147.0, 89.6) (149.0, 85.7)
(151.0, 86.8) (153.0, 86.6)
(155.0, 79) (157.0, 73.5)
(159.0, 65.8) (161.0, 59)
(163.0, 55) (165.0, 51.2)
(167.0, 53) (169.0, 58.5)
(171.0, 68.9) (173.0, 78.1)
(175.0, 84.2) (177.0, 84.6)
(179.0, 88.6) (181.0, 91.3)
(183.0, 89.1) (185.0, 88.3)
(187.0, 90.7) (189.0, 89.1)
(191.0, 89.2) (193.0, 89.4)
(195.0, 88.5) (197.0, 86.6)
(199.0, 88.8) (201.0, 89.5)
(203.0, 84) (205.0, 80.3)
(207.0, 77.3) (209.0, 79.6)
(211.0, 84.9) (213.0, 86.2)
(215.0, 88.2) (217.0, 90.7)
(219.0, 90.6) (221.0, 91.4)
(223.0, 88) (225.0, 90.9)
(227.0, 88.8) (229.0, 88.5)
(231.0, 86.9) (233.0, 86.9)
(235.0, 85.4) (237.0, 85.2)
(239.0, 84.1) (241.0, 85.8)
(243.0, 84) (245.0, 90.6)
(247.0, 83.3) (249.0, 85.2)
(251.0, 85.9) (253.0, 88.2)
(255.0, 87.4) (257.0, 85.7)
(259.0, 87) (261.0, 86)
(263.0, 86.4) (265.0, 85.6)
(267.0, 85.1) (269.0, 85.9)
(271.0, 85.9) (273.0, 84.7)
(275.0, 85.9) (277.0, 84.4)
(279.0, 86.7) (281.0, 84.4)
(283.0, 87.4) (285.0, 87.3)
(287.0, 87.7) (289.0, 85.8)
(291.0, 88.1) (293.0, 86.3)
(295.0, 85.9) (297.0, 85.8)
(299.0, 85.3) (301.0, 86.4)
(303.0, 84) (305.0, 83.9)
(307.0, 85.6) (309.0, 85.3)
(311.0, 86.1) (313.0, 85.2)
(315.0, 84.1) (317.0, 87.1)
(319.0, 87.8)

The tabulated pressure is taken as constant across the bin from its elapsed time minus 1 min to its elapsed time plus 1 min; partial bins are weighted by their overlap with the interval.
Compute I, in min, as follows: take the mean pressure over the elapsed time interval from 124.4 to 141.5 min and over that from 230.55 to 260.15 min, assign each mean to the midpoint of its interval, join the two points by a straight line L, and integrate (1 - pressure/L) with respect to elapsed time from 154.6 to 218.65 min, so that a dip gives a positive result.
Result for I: 7.7 min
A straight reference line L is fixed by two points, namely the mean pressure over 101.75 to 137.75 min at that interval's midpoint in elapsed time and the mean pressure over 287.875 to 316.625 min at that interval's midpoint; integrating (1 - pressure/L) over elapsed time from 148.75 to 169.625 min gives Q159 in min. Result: 5.8 min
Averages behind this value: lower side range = 97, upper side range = 85.6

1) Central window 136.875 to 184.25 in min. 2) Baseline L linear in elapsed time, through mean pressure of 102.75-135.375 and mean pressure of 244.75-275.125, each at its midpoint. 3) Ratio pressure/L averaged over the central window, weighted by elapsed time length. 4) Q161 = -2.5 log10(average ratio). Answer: 0.20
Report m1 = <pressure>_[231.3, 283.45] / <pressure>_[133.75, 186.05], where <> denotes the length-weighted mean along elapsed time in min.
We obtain 1.08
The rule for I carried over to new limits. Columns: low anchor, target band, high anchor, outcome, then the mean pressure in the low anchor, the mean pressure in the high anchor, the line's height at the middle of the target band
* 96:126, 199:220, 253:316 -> 1.3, 97.2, 85.9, 90.8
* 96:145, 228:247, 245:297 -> 0.5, 96.1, 86.2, 88.4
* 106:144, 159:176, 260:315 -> 5.4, 96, 85.8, 93.3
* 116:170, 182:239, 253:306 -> -1.4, 84.2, 86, 85.1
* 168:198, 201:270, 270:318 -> -1.0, 84.3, 85.8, 85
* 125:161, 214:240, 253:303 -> -0.4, 88.1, 86.1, 86.9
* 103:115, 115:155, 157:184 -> -3.3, 97.4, 71.4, 86.4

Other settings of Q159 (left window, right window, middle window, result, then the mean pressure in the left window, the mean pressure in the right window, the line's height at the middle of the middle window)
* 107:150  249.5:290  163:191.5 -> 4.34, 95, 86.2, 92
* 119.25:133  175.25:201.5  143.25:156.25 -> 1.11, 98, 88.6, 94.4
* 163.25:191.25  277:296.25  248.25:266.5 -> -0.46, 78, 86.5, 84.2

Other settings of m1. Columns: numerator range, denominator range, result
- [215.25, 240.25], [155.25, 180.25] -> 1.28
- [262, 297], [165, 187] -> 1.11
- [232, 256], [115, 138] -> 0.89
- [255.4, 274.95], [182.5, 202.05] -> 0.97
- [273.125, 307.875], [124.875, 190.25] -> 1.04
